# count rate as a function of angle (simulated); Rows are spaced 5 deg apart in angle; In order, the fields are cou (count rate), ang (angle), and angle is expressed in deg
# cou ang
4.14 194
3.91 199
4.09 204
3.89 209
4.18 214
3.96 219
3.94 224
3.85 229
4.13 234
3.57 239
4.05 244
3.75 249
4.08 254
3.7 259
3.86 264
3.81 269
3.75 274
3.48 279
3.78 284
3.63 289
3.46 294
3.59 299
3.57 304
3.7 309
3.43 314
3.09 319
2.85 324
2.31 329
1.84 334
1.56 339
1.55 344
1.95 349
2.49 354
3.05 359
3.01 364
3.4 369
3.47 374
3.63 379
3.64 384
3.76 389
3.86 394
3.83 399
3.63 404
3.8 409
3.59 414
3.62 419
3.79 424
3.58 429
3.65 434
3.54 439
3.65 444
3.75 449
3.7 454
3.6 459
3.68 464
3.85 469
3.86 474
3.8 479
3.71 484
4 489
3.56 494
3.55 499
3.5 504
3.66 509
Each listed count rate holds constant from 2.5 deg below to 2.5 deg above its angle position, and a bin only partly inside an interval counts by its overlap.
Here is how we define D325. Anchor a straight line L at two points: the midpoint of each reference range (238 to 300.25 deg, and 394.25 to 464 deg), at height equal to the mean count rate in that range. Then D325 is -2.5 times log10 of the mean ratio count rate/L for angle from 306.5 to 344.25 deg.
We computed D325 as 0.39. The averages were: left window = 3.74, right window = 3.68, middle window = 2.6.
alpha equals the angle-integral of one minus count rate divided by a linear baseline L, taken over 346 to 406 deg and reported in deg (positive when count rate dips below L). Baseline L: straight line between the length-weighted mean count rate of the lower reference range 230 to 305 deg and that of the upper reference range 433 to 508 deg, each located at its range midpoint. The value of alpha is 6.9 deg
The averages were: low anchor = 3.75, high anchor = 3.69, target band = 3.29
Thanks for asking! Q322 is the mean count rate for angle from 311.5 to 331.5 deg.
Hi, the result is 2.92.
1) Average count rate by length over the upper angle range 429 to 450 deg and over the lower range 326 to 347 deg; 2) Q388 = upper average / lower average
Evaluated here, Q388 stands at 2.0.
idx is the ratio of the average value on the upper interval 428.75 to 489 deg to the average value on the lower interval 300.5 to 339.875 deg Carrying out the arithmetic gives 1.30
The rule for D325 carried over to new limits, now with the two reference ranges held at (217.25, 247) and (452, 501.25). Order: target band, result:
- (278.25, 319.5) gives 0.092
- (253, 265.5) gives 0.010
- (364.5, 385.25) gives 0.098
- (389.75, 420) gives 0.016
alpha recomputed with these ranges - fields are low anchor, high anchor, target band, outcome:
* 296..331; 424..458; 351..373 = 2.60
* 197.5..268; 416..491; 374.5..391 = 0.58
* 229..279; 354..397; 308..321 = 0.89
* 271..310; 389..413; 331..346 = 8.18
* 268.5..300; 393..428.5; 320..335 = 4.93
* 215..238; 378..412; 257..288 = 1.37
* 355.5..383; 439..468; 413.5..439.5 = -0.62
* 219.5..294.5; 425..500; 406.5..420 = 0.19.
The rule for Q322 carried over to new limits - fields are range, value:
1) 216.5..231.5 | 3.92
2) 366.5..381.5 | 3.5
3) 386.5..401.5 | 3.82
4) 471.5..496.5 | 3.79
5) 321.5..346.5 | 2.02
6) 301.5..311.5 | 3.63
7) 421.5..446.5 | 3.64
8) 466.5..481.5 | 3.84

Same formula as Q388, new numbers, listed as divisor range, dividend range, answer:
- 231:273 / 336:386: 0.71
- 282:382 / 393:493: 1.25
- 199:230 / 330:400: 0.73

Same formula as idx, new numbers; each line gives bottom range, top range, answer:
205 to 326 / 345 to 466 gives 0.93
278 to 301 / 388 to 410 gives 1.05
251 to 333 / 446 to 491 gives 1.08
